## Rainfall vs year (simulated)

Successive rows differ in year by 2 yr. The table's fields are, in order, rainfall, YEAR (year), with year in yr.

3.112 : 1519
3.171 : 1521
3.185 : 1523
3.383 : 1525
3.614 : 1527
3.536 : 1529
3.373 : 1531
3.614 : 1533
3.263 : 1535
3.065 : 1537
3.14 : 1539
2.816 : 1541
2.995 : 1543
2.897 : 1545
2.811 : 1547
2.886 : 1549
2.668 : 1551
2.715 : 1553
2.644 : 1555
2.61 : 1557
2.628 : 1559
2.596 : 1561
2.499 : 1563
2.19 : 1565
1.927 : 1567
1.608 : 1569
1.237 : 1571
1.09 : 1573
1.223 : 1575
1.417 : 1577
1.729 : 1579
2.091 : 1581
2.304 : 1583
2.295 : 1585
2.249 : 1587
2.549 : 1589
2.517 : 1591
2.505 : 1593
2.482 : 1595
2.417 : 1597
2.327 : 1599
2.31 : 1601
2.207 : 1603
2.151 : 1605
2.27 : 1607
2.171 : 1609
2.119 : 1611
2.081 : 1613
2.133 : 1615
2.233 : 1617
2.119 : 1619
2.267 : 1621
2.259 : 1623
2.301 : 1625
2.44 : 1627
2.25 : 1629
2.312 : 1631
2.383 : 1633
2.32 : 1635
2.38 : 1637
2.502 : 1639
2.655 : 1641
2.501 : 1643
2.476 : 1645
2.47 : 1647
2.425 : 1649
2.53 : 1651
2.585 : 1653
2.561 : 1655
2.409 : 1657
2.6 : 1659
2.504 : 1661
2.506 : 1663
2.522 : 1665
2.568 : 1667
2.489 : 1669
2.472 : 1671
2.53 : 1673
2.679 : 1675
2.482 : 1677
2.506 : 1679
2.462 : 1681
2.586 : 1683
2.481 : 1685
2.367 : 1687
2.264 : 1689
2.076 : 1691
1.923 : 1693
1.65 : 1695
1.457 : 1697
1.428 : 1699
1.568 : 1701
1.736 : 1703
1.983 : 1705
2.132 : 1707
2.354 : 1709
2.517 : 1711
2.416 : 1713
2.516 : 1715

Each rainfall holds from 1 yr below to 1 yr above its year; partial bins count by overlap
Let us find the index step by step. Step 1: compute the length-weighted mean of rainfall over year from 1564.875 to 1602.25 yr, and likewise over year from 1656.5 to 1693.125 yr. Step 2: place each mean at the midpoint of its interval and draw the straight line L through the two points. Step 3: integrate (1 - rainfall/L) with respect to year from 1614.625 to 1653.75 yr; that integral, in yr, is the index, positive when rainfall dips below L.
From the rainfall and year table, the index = -2.0 yr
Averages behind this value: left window 2.02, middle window 2.38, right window 2.46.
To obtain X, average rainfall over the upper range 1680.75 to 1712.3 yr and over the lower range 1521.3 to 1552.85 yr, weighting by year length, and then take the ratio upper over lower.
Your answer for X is 0.65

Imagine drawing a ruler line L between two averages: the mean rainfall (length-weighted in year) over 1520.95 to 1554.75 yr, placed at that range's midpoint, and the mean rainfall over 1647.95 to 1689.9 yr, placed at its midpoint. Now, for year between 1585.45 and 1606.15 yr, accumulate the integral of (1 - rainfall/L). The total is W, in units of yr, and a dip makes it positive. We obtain 3.46 yr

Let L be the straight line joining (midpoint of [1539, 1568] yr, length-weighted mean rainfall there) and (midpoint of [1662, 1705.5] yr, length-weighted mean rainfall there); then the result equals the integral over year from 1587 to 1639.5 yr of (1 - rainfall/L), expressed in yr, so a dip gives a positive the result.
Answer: 3.2 yr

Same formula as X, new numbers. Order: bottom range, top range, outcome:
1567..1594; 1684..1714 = 1.06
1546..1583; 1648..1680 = 1.18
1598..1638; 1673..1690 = 1.10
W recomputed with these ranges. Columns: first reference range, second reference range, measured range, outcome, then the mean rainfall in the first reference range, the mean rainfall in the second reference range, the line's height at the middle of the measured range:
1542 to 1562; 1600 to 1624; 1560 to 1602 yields 6.62 yr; 2.75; 2.19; 2.48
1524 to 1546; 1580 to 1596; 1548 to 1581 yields 8.11 yr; 3.25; 2.37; 2.76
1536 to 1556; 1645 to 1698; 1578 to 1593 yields 2.48 yr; 2.86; 2.39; 2.71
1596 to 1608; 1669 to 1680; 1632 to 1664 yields -0.65 yr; 2.28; 2.53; 2.44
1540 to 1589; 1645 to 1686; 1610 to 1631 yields 1.57 yr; 2.26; 2.52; 2.4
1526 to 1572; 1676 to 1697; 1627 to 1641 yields 0.29 yr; 2.75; 2.24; 2.44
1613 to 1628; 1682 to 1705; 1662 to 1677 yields -3.54 yr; 2.24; 1.96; 2.05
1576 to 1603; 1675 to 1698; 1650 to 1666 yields -2.12 yr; 2.24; 2.23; 2.23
